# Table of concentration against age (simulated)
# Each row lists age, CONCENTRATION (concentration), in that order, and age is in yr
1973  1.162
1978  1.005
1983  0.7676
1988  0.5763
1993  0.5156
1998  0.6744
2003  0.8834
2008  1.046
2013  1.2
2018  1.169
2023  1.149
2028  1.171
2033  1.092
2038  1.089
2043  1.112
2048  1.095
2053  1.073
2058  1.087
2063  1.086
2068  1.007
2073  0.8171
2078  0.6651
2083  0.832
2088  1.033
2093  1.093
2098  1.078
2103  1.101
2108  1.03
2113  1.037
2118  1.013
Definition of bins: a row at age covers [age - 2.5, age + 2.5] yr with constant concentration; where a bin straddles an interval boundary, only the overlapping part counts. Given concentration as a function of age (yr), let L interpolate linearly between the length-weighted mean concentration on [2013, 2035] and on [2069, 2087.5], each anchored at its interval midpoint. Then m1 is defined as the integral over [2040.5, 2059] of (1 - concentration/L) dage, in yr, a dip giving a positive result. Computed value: -1.9 yr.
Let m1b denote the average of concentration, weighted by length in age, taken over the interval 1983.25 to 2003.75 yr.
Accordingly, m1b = 0.655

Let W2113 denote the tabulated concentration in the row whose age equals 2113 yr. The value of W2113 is 1.037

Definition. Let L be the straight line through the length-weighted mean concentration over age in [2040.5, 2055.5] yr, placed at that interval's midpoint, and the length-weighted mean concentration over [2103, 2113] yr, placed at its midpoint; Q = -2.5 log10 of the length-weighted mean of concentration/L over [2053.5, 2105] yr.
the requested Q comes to 0.09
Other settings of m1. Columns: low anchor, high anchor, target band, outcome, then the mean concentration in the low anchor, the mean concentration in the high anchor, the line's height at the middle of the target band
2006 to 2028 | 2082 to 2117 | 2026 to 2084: 4.5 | 1.15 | 1.04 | 1.1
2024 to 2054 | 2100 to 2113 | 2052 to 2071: 0.6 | 1.11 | 1.06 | 1.09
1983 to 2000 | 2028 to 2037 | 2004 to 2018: -4.2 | 0.613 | 1.11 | 0.851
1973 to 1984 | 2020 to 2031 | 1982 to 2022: 7.6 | 0.965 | 1.16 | 1.06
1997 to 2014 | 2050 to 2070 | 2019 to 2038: -2.5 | 0.953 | 1.07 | 1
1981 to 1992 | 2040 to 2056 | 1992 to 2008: -0.2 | 0.646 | 1.09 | 0.744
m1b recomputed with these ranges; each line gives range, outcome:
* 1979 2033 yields 0.926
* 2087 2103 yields 1.08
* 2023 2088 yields 1.02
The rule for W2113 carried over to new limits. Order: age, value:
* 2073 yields 0.8171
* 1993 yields 0.5156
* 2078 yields 0.6651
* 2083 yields 0.832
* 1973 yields 1.162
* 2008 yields 1.046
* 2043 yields 1.112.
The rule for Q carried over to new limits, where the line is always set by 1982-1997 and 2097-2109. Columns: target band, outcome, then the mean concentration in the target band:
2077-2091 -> 0.15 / 0.871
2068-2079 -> 0.17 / 0.812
